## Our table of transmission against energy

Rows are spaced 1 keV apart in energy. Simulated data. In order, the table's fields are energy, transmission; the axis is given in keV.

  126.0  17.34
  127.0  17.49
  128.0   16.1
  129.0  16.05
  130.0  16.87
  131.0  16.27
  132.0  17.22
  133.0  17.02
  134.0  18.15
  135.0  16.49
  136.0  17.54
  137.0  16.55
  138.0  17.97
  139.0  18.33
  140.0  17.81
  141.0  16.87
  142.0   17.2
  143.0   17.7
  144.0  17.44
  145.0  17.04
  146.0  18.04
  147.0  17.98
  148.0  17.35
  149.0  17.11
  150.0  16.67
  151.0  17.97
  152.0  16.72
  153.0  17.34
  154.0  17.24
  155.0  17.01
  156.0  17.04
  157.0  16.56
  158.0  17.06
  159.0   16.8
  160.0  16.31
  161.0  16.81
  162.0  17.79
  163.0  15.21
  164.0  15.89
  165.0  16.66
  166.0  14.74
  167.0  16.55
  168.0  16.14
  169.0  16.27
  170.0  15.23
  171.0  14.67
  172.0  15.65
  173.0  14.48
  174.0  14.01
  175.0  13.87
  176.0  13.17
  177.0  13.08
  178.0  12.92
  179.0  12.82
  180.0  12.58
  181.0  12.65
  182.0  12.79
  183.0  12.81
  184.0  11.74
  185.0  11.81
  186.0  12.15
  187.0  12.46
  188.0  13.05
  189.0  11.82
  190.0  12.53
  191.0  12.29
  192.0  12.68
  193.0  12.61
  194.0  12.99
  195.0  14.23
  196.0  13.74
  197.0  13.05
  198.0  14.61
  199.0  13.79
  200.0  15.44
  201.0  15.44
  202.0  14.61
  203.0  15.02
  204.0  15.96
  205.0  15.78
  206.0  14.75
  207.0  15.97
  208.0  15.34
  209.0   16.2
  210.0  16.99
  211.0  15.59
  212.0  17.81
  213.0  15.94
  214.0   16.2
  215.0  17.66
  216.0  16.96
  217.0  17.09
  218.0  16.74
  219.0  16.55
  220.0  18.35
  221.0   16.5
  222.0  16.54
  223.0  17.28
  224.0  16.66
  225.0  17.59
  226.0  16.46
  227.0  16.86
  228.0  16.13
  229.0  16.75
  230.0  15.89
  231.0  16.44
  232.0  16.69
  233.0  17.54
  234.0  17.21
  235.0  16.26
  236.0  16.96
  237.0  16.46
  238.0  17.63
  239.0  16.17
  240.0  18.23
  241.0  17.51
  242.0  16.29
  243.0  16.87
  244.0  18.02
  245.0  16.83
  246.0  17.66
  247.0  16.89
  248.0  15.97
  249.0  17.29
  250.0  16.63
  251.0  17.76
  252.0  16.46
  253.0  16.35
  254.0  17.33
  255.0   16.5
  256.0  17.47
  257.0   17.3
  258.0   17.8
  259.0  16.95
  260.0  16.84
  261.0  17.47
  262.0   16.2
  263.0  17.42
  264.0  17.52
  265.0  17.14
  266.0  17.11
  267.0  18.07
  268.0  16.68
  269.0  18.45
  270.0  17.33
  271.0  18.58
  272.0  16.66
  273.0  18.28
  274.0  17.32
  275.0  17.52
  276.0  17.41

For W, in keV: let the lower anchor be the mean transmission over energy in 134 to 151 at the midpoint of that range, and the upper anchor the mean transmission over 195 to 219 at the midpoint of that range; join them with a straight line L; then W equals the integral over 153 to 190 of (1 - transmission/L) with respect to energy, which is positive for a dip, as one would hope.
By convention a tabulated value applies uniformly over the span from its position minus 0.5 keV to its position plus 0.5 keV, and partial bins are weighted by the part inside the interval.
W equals 4.4 keV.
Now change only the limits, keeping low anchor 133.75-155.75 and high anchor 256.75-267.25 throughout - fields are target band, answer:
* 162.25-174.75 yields 1.4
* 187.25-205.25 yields 3.6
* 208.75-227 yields 0.5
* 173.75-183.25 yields 2.3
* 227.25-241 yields 0.4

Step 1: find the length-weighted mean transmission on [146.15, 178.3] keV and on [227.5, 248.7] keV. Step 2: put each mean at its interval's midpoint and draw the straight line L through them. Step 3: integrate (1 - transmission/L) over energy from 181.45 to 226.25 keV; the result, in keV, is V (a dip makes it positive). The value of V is 4.3 keV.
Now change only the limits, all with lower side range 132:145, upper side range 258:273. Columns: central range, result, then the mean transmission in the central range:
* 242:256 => 0.33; 17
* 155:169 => 0.77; 16.4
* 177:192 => 4.23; 12.5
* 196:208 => 1.70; 14.9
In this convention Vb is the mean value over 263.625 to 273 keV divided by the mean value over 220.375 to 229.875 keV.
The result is 1.05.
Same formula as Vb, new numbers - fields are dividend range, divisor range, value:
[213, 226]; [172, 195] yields 1.32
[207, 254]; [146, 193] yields 1.13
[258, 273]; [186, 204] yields 1.28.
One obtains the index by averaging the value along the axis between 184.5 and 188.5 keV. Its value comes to 12.4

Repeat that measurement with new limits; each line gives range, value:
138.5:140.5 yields 18.1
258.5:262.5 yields 16.9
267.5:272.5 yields 17.5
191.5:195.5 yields 13.1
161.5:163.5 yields 16.5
